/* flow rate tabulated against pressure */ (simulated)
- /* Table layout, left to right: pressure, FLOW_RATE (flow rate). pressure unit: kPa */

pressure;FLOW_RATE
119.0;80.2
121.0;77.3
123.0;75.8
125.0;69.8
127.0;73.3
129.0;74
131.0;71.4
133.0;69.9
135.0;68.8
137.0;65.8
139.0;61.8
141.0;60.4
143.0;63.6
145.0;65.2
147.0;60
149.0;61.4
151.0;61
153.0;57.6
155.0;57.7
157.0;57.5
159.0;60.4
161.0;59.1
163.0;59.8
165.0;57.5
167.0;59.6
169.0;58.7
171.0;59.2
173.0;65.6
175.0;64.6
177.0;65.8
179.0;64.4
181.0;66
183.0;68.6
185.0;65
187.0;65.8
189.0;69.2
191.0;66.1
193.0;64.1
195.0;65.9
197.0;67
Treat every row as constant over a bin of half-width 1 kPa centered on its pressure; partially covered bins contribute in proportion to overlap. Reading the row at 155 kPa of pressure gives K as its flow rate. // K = 57.7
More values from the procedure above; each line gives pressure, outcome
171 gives 59.2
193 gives 64.1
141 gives 60.4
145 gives 65.2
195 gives 65.9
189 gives 69.2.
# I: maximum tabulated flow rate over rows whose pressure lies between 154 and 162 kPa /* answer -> 60.4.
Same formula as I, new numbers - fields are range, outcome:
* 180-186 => 68.6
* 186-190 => 69.2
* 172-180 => 65.8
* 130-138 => 71.4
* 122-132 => 75.8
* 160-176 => 65.6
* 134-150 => 68.8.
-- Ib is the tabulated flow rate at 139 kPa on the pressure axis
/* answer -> 61.8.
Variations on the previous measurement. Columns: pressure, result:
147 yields 60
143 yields 63.6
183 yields 68.6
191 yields 66.1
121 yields 77.3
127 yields 73.3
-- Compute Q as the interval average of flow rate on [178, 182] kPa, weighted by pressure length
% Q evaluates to 65.2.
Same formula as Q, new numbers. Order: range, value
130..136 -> 70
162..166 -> 58.6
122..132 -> 72.9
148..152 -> 61.2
